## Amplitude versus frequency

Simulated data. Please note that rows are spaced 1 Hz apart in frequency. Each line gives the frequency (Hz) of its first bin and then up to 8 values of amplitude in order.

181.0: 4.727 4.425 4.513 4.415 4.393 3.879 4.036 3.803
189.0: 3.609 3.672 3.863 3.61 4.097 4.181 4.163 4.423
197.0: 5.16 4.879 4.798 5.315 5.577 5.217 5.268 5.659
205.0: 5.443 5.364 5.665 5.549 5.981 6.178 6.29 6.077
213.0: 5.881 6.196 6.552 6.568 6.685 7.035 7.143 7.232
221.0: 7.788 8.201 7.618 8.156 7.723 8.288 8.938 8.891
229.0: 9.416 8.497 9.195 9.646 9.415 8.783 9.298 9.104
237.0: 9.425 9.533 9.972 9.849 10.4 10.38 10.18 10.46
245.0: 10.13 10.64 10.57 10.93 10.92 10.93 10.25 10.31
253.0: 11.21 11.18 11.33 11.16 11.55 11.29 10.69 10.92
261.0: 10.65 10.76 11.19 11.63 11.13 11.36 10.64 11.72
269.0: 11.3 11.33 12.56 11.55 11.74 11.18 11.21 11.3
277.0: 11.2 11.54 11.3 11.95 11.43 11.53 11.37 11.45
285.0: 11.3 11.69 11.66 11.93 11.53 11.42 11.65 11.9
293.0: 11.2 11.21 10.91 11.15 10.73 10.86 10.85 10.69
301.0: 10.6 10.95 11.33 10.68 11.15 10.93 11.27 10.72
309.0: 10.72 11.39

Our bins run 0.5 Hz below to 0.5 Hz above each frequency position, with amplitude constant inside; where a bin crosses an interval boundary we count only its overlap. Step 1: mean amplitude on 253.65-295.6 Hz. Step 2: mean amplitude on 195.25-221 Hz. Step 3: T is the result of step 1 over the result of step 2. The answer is 1.94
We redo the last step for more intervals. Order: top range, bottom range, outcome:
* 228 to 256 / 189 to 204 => 2.19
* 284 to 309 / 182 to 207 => 2.44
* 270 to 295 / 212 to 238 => 1.43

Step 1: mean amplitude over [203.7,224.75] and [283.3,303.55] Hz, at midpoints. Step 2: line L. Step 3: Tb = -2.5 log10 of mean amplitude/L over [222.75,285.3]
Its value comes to -0.18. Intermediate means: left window 6.56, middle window 10.5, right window 11.3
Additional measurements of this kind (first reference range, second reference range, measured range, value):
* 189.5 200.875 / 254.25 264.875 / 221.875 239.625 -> -0.10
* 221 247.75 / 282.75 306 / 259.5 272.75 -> -0.10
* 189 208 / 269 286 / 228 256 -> -0.19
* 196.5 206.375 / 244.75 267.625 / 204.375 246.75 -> -0.04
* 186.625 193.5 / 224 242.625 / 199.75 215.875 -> 0.04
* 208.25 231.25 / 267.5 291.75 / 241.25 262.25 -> -0.13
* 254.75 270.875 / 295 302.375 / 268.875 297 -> -0.05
